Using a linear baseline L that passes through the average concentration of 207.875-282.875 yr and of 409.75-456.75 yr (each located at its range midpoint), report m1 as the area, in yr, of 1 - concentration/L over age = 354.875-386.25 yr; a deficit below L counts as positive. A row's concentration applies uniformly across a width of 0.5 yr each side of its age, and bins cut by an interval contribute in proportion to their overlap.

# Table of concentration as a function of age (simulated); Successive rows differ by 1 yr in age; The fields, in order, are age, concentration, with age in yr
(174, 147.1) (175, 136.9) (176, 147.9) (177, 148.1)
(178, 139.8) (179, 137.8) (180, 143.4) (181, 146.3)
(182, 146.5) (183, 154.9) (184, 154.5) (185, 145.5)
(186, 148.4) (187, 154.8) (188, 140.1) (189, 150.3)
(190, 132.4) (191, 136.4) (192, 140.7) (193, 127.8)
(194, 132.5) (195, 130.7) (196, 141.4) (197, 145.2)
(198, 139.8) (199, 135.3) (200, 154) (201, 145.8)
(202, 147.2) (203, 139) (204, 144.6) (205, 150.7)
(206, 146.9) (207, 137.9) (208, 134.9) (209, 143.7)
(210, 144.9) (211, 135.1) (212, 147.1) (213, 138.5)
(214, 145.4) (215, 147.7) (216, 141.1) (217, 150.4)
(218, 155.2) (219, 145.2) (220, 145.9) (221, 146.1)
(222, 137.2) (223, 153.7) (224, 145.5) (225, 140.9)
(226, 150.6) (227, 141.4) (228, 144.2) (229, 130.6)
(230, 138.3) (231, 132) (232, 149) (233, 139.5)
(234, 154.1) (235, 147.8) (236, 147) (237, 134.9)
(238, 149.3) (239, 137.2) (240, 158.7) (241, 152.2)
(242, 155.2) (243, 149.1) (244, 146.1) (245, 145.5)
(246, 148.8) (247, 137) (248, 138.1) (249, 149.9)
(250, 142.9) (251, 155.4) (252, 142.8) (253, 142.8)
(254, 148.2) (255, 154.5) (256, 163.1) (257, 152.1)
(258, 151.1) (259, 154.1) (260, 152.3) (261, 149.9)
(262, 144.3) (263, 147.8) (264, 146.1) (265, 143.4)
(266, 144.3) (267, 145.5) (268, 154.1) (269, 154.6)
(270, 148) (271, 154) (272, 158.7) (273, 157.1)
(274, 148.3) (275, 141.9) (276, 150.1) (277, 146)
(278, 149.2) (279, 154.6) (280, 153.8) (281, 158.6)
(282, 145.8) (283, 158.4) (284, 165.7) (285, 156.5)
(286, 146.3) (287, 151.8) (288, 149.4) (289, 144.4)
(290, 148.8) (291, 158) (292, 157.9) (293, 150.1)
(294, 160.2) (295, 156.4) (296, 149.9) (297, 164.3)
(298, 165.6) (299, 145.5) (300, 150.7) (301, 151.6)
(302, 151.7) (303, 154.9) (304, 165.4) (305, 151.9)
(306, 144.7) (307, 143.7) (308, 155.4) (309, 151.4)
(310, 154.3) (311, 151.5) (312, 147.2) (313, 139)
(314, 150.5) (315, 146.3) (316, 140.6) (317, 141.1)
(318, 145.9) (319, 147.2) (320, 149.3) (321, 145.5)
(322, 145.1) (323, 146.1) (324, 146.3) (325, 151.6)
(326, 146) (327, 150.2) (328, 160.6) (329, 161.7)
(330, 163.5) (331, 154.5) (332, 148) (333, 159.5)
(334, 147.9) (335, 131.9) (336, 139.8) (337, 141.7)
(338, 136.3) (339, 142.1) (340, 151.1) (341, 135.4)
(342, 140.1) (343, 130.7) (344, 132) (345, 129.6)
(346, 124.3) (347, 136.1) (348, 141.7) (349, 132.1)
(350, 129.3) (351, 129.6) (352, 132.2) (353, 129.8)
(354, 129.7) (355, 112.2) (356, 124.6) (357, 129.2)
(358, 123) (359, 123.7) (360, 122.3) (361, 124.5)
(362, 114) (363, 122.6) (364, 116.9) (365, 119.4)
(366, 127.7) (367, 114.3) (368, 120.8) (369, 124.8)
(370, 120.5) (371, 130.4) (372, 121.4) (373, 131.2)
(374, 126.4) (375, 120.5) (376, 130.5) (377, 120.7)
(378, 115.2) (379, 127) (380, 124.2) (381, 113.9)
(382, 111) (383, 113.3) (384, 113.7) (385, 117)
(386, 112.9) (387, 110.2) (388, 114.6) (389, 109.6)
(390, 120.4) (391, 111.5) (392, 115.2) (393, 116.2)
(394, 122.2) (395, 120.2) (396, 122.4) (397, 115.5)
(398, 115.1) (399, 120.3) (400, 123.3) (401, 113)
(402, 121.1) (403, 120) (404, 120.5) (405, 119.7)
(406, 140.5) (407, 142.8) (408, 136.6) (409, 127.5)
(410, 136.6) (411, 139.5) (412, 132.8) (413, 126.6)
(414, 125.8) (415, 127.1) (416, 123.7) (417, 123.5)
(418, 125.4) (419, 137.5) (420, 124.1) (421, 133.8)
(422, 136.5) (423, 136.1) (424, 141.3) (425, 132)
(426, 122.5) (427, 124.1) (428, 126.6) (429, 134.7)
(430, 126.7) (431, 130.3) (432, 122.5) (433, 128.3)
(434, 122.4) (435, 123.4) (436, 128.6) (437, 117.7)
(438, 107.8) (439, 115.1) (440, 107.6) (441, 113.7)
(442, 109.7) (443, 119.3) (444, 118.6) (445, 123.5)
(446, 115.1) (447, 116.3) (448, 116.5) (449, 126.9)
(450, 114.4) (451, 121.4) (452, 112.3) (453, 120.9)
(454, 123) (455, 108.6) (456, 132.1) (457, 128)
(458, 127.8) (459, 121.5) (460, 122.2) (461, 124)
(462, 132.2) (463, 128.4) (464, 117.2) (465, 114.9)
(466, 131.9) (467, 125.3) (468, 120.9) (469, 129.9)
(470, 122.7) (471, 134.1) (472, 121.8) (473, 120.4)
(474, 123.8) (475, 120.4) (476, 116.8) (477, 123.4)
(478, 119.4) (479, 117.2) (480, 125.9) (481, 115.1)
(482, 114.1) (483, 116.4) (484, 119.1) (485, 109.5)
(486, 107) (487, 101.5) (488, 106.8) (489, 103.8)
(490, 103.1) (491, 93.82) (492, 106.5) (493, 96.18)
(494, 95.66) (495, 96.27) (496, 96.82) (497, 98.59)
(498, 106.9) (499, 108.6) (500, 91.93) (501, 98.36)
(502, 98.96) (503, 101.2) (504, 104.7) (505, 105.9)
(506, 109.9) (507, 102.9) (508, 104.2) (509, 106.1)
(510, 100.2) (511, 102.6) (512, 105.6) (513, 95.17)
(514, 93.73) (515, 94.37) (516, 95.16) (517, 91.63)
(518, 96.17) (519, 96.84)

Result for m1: 2.5 yr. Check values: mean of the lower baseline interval 147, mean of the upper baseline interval 124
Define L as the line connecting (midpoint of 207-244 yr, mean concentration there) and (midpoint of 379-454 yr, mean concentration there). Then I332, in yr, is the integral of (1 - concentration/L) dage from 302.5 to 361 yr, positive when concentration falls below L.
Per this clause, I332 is -4.2 yr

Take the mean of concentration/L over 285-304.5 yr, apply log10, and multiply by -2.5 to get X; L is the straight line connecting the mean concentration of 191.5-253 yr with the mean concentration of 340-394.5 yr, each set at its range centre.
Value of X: -0.154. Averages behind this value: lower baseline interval 144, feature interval 154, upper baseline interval 123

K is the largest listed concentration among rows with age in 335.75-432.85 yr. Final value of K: 151.1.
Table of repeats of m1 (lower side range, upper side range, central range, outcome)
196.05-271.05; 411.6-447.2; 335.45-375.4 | 1.3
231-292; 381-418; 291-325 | -2.5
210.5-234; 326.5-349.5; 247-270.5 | -0.8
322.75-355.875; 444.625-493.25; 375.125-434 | 2.3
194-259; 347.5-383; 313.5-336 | -3.3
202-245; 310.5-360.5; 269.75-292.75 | -1.6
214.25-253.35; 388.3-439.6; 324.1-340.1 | -1.7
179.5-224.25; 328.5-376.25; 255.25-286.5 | -3.0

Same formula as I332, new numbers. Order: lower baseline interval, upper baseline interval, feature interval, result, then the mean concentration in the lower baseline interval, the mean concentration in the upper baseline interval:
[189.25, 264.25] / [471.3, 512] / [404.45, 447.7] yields -3.3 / 145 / 108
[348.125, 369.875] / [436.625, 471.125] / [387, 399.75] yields 0.6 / 124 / 120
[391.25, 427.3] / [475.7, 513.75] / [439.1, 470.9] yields -1.5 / 127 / 106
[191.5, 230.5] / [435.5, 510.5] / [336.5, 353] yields -0.9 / 143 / 114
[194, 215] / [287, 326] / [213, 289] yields -1.1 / 142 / 150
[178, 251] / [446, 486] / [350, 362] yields 0.5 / 144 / 121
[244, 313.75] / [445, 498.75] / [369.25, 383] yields 1.2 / 151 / 116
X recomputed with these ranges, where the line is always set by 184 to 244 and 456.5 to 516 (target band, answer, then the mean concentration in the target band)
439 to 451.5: -0.01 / 117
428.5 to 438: -0.07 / 125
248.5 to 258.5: -0.08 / 150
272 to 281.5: -0.11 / 151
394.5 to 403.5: 0.03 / 119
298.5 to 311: -0.14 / 152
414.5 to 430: -0.09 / 130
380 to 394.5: 0.08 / 115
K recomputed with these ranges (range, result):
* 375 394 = 130.5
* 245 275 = 163.1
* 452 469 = 132.2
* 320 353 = 163.5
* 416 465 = 141.3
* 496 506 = 109.9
